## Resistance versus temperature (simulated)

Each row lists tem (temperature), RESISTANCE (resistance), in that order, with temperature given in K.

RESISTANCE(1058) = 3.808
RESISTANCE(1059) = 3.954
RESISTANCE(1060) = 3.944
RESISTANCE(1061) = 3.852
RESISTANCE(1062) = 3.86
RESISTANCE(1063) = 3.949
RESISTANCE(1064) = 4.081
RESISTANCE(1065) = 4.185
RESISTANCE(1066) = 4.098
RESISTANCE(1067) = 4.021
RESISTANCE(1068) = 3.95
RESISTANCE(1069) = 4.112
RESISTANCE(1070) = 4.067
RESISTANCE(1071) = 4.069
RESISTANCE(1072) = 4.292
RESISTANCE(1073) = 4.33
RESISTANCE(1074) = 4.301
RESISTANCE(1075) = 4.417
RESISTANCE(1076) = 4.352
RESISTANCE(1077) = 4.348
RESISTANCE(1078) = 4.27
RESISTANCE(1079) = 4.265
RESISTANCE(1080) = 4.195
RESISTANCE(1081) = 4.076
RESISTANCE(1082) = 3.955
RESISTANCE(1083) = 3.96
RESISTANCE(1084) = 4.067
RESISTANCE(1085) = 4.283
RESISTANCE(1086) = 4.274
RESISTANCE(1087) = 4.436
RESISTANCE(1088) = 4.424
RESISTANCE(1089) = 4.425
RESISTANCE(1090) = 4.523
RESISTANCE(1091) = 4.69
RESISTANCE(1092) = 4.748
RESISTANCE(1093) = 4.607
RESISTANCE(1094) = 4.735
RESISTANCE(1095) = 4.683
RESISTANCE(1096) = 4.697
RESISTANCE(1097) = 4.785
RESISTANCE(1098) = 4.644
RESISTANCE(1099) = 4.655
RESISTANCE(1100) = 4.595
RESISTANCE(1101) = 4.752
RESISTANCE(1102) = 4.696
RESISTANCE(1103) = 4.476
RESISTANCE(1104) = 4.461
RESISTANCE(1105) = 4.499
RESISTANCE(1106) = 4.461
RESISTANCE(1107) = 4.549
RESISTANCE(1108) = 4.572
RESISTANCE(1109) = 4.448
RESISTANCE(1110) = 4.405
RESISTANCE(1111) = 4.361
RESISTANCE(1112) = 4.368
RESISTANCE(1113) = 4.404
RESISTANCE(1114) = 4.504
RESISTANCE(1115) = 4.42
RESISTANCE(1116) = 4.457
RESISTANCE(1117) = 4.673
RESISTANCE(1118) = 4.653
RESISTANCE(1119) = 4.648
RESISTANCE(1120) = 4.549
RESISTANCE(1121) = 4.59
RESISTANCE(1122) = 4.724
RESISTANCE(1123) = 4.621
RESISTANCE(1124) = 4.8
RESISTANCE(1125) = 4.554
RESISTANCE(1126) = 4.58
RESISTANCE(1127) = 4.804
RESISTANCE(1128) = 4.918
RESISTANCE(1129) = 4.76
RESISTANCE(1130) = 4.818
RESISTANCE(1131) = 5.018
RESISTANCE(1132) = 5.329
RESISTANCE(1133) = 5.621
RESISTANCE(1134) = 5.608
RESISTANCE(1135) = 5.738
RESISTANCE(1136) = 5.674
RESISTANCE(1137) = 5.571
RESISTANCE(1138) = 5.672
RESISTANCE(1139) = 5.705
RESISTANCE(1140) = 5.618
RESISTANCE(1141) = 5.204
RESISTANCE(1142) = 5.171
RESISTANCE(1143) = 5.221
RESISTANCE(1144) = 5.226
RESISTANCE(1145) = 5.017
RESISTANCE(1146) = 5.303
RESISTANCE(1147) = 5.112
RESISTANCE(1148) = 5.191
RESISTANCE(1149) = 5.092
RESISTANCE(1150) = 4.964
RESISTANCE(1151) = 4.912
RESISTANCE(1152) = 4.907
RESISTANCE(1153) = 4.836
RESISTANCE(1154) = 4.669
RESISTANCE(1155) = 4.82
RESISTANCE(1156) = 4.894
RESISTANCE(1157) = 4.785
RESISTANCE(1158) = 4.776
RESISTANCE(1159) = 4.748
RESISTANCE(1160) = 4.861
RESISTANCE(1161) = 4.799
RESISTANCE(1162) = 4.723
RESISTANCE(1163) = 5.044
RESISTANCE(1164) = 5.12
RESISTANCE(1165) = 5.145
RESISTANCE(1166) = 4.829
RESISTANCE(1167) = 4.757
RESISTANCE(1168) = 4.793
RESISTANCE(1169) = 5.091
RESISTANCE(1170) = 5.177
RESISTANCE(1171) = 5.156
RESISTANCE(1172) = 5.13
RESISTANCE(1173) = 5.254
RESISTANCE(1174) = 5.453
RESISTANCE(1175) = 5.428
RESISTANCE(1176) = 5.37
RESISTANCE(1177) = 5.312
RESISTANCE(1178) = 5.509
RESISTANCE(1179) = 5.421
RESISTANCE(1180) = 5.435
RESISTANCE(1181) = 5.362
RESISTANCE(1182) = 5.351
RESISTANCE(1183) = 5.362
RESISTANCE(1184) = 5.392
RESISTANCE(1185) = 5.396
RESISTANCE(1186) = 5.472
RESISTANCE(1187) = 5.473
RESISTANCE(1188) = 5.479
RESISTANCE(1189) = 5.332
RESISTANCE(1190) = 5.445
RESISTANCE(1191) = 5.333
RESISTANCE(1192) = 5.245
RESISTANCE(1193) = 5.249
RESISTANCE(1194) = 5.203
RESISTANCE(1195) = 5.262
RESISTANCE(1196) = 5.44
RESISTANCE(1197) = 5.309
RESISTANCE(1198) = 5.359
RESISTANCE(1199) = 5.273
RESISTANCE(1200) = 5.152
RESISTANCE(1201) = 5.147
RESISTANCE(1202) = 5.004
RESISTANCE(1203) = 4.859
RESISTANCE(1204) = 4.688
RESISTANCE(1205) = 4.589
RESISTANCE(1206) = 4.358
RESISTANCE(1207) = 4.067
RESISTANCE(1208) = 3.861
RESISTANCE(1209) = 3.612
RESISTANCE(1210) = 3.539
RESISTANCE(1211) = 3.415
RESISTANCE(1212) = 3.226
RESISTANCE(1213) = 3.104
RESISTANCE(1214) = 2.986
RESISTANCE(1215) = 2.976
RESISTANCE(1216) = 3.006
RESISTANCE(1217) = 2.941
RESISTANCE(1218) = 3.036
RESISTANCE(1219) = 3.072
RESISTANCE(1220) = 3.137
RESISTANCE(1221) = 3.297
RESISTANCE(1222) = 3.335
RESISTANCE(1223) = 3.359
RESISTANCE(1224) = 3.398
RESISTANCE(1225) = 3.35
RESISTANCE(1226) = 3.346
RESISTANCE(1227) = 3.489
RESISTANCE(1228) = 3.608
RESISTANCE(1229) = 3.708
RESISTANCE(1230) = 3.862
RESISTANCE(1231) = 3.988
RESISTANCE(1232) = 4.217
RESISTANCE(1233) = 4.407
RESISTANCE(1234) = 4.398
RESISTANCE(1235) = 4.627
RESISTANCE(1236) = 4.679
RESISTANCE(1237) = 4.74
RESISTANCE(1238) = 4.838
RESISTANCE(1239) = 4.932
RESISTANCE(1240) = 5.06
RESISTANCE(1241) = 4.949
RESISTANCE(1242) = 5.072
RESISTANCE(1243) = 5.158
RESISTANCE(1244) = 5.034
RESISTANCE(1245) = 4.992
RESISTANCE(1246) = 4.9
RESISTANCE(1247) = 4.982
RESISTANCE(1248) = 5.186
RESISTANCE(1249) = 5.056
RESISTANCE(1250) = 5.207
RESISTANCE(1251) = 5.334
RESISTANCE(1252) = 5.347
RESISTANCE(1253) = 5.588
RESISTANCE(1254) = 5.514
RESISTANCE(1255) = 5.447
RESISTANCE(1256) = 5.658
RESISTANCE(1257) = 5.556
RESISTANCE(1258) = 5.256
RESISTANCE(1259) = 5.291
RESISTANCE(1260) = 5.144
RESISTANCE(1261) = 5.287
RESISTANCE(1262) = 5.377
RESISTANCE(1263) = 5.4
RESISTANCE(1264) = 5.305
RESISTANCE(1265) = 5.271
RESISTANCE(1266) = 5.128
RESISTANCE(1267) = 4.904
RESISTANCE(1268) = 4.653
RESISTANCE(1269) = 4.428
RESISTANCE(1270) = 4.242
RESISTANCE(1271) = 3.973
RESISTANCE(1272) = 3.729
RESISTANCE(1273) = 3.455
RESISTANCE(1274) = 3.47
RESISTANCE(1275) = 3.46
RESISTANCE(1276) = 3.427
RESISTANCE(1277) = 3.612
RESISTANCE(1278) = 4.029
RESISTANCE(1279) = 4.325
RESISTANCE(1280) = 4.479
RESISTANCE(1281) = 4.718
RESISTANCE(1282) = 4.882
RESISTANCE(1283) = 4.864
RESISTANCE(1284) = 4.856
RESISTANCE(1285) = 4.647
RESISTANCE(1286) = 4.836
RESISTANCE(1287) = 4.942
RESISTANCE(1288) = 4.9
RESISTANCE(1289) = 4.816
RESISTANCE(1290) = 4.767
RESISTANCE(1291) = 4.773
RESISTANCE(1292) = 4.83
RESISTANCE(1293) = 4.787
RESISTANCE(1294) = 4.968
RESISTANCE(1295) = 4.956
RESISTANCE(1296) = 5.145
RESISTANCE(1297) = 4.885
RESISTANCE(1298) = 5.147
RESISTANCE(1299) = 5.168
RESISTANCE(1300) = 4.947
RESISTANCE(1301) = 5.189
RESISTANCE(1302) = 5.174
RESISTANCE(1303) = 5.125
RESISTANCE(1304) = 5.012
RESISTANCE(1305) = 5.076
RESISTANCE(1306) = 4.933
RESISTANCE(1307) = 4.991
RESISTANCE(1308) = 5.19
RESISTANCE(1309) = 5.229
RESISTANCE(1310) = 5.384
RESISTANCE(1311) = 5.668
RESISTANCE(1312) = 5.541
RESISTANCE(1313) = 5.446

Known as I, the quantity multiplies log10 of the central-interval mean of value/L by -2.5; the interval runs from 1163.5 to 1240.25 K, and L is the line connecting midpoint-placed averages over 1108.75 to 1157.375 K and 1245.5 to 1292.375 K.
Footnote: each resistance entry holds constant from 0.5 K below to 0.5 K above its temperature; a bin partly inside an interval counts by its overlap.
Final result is 0.07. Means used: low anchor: 4.94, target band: 4.55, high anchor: 4.79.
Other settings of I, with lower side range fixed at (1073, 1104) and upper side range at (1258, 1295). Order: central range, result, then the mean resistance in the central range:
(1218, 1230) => 0.329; 3.38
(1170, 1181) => -0.179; 5.34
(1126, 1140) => -0.183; 5.31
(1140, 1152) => -0.145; 5.14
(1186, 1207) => -0.134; 5.14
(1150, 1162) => -0.073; 4.82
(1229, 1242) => 0.009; 4.55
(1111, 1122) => -0.014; 4.53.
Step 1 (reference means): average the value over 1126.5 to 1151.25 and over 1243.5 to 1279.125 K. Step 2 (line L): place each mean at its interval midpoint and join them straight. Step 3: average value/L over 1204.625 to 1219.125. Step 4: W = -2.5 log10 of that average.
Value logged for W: 0.400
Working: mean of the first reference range 5.25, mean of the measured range 3.45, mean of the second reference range 4.81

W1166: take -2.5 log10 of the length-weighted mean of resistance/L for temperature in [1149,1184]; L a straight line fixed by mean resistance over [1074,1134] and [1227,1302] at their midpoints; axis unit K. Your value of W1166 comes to -0.10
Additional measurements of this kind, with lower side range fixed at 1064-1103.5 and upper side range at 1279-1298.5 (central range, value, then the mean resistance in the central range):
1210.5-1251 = 0.159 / 4.07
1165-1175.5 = -0.122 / 5.11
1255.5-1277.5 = 0.034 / 4.64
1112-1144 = -0.118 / 4.98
